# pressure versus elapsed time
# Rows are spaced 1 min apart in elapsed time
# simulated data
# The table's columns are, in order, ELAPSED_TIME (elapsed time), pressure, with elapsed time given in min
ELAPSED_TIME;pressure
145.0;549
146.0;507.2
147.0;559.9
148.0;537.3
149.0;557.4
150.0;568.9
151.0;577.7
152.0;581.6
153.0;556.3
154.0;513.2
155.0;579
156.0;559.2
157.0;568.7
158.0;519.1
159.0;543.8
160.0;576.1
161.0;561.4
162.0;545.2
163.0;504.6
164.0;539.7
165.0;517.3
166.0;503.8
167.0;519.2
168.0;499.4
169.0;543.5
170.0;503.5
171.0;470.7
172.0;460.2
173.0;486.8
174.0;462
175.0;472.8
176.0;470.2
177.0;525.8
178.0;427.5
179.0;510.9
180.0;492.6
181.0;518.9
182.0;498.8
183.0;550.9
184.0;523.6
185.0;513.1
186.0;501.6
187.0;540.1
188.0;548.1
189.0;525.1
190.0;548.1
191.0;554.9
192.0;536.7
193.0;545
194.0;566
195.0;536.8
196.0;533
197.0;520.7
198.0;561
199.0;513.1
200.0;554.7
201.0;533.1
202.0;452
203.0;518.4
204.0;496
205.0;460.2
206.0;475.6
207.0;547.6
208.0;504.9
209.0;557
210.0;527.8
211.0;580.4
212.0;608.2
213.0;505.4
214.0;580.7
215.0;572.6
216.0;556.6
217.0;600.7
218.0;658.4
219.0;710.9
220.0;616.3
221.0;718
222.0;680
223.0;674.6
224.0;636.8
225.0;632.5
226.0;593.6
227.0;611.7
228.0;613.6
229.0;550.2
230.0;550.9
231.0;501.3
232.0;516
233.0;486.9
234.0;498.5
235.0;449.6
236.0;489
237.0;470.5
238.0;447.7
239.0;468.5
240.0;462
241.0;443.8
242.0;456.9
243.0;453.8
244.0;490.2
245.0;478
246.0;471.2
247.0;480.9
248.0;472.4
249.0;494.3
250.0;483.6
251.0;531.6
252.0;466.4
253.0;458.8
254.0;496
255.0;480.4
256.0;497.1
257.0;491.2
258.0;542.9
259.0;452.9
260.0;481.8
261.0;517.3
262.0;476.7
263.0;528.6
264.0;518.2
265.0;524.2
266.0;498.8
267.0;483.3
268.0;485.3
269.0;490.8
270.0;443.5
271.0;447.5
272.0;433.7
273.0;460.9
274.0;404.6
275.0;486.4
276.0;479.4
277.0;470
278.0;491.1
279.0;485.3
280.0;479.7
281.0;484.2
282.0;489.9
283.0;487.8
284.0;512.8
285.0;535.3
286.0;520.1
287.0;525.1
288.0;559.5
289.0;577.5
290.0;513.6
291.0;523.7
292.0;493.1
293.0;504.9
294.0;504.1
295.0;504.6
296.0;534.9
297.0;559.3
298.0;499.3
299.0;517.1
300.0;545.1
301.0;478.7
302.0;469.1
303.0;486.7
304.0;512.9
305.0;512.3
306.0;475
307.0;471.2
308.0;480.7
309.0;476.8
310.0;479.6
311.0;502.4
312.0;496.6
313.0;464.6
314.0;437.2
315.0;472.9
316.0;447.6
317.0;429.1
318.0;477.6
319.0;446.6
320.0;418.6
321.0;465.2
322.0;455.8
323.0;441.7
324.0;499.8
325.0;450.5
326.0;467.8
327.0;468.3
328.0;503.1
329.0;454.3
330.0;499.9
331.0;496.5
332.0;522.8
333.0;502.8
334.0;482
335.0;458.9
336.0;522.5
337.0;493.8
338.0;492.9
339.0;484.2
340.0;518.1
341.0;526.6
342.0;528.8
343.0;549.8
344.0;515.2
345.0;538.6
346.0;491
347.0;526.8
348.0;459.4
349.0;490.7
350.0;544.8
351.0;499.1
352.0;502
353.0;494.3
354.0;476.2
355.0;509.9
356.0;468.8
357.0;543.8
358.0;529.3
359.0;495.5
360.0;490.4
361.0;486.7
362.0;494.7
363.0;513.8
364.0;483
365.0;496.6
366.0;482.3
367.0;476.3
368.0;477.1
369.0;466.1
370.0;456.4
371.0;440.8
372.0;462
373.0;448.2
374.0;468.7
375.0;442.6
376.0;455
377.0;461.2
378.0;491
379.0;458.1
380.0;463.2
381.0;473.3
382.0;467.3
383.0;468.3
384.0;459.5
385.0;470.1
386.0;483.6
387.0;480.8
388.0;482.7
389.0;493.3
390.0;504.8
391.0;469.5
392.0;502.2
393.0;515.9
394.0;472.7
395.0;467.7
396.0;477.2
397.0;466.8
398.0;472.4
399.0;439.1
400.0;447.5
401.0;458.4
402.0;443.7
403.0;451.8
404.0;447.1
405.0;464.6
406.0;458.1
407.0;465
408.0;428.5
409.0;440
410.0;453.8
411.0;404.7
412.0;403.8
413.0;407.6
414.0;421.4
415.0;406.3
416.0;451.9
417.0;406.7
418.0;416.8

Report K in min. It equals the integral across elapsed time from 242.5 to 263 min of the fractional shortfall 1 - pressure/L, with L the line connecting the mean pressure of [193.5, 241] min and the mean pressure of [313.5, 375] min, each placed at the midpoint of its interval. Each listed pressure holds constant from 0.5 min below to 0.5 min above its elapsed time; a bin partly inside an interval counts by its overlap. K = 1.7 min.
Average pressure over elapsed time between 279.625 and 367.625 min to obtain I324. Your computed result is 495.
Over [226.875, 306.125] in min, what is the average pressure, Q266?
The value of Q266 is 495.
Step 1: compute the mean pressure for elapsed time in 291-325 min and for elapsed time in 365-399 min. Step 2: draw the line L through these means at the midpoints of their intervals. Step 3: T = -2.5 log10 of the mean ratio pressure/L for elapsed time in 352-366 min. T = -0.05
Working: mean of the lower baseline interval 484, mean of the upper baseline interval 472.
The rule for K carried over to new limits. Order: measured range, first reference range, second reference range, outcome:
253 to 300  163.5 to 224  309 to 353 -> 0.84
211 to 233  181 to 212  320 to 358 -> -3.30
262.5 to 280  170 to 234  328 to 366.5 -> 1.52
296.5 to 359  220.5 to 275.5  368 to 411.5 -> -1.08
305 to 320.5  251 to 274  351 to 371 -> 0.67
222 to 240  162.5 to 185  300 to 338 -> -1.87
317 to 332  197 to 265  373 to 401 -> 0.80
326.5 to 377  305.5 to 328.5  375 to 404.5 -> -2.61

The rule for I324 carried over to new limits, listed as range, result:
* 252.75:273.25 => 487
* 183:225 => 559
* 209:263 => 532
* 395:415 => 444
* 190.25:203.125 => 533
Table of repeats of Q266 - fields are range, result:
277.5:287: 500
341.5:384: 487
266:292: 491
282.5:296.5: 521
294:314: 497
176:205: 521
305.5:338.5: 474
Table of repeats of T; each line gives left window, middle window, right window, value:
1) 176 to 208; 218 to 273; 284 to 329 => -0.02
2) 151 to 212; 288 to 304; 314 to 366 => -0.03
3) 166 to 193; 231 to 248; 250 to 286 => 0.05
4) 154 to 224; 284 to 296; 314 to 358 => -0.04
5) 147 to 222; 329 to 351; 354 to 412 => -0.04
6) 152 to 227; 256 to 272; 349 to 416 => 0.05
